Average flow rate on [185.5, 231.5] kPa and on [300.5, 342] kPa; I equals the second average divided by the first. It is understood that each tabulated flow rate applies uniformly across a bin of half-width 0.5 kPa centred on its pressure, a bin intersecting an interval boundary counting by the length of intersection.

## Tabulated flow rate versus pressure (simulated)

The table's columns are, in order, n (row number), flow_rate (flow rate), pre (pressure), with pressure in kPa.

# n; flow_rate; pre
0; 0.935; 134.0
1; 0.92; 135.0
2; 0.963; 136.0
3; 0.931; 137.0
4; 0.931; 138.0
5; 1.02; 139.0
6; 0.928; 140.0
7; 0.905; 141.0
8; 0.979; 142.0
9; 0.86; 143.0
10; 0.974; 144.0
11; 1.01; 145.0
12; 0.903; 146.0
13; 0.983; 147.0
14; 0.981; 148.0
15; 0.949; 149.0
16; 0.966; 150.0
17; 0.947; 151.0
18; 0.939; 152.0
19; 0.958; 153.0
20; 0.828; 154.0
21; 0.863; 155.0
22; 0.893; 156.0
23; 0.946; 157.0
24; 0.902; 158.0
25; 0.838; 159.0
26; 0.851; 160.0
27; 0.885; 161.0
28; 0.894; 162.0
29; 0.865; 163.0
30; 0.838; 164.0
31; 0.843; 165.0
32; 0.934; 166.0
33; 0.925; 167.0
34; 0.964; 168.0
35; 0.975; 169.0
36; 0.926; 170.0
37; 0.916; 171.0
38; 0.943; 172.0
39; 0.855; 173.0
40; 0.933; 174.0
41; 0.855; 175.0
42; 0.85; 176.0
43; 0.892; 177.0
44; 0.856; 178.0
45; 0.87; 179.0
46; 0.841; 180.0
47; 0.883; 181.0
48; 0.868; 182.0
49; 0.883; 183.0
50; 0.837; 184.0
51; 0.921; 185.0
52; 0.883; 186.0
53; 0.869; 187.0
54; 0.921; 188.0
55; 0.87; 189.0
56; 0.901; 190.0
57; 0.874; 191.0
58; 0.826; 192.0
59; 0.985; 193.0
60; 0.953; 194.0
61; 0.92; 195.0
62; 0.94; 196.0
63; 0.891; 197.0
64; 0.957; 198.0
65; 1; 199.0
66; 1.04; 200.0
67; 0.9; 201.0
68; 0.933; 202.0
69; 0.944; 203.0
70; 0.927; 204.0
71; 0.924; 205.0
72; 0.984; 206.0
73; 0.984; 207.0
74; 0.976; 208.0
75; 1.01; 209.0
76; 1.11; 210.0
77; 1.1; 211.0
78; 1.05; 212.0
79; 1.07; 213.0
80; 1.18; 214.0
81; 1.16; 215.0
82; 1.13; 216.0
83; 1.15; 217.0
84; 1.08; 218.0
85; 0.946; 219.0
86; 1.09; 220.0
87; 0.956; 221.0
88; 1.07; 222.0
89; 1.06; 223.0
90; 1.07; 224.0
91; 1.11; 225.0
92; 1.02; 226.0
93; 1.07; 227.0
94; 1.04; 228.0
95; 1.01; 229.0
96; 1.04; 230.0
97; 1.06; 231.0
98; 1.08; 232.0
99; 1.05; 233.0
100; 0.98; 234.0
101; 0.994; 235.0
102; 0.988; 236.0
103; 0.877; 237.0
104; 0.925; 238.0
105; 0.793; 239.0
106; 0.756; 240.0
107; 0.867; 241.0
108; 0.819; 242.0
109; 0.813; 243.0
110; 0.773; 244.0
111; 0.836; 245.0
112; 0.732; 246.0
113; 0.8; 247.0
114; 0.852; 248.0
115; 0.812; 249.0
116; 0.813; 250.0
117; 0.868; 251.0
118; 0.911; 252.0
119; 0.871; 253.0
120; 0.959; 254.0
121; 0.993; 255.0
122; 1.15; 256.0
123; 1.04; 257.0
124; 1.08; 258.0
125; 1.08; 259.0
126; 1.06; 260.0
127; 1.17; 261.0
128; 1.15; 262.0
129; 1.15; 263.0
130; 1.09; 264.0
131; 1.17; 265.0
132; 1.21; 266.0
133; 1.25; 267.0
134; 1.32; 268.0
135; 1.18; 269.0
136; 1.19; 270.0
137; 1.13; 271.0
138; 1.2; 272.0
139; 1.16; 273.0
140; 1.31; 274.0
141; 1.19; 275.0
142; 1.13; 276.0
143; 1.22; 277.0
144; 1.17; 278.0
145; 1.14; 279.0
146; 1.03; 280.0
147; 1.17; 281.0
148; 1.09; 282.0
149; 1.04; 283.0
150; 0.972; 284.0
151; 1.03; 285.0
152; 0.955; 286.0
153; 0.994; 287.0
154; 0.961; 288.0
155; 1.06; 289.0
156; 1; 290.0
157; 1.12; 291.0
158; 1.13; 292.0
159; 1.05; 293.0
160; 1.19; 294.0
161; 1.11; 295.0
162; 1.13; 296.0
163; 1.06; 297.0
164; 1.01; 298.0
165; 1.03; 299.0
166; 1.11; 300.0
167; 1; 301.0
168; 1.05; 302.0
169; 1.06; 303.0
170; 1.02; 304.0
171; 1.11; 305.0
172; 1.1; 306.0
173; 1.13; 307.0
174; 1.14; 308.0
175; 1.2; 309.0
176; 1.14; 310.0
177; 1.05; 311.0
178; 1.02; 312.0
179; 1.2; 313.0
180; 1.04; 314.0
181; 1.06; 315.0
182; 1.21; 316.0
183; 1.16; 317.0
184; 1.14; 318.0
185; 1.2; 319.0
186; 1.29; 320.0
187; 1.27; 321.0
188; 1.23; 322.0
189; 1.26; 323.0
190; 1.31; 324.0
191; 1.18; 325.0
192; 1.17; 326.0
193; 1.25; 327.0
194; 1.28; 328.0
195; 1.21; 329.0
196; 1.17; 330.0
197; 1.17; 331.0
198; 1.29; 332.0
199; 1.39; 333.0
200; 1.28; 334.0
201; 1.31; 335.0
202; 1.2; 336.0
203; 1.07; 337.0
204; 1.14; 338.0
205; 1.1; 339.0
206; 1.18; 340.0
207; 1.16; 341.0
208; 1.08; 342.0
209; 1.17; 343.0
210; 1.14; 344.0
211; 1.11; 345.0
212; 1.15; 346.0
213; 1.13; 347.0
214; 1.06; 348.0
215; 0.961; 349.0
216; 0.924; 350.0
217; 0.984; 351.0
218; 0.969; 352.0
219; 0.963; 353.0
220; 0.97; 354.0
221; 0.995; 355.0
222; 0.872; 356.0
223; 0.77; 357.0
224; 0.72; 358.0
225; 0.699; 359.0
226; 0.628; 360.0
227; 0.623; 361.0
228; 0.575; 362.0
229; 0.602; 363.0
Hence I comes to 1.17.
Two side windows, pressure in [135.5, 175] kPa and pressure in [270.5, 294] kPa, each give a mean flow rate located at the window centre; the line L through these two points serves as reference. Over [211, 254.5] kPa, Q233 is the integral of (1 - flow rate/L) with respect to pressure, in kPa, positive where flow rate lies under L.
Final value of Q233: 2.6 kPa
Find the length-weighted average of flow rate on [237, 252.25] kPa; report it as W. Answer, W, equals 0.825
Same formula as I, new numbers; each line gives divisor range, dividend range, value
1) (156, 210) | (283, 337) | 1.24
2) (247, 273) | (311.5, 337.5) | 1.13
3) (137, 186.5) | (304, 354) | 1.27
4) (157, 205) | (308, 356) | 1.27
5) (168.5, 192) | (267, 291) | 1.26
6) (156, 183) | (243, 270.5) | 1.14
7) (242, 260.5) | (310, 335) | 1.32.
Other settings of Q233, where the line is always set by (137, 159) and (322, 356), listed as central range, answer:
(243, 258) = 2.2 kPa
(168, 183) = 1.1 kPa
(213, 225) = -0.8 kPa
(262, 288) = -1.6 kPa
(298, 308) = 0.3 kPa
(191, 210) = 0.7 kPa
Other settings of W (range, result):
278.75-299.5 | 1.06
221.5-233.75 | 1.06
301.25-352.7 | 1.15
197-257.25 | 0.974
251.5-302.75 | 1.1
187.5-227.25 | 1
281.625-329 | 1.11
